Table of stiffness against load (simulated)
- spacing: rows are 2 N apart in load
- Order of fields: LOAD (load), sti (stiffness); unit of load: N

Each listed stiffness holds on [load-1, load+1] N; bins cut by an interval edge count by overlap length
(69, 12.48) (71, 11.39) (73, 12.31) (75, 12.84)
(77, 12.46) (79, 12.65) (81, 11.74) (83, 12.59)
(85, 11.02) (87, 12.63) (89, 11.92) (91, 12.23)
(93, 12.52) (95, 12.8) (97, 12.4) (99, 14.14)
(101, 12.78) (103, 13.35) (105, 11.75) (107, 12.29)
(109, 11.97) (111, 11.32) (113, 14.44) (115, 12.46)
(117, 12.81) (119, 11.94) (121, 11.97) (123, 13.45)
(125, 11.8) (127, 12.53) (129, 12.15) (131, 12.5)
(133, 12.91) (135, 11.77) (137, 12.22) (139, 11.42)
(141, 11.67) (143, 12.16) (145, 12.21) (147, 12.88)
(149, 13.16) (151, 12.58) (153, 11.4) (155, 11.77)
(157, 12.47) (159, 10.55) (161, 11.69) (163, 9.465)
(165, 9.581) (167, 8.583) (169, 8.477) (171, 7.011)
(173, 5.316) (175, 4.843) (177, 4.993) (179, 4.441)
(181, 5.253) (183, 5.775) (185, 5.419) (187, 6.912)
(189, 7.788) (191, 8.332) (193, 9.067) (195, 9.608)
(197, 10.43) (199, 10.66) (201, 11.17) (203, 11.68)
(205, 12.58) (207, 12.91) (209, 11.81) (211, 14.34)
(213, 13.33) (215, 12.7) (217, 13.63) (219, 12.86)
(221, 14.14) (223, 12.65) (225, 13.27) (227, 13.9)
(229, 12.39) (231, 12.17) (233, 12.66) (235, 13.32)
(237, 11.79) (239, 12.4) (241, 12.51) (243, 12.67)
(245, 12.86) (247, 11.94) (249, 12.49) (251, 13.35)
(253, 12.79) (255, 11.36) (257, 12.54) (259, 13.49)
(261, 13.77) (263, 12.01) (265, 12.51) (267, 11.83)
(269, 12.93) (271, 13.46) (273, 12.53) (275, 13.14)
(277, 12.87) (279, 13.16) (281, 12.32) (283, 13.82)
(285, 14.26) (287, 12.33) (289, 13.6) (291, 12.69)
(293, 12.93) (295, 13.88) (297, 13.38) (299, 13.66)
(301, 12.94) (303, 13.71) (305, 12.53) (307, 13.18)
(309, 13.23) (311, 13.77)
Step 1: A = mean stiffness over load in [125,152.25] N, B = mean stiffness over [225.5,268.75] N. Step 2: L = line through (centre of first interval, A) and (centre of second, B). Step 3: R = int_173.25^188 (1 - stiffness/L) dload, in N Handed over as 8.37 N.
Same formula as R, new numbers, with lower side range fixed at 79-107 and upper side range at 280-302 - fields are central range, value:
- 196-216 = 1.2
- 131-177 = 7.7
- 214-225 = -0.2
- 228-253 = 0.9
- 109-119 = 0.0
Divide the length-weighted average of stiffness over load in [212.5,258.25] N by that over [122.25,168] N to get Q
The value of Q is 1.1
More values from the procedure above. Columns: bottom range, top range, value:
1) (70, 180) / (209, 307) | 1.13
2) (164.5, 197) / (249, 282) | 1.81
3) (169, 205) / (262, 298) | 1.68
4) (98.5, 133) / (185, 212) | 0.83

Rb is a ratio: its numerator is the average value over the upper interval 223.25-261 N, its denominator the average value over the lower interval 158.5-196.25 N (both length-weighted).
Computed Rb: 1.7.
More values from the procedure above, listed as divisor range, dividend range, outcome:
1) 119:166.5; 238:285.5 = 1.07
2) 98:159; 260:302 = 1.05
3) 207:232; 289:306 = 1.01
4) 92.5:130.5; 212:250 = 1.02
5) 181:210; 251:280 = 1.35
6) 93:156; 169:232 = 0.81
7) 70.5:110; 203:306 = 1.04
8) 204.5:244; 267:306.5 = 1.02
